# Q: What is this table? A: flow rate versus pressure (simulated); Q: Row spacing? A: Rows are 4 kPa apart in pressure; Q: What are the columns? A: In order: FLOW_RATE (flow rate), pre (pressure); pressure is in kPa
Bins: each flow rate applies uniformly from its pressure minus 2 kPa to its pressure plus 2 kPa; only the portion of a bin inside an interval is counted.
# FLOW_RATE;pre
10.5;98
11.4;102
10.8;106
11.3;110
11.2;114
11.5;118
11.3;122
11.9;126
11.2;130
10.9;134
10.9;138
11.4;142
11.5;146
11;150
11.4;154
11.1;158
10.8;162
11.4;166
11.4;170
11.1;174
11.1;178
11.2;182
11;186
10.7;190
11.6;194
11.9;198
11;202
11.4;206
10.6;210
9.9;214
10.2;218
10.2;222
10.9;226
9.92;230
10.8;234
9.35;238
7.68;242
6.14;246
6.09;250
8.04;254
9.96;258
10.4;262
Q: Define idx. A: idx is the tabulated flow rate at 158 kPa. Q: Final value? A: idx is 11.1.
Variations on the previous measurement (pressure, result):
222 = 10.2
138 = 10.9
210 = 10.6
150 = 11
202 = 11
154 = 11.4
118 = 11.5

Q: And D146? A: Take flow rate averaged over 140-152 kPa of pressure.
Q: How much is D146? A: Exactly 11.3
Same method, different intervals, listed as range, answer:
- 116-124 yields 11.4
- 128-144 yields 11.1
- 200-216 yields 10.7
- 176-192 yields 11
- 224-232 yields 10.4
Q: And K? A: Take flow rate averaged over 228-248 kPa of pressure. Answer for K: 8.78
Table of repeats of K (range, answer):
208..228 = 10.4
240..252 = 6.64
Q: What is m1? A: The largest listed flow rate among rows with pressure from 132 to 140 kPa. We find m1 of 10.9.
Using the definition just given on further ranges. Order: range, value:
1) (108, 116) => 11.3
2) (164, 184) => 11.4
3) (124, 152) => 11.9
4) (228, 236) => 10.8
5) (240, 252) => 7.68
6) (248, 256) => 8.04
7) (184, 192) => 11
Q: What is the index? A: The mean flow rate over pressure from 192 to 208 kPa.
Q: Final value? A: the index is 11.5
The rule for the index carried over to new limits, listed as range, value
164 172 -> 11.4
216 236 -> 10.4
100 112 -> 11.2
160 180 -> 11.2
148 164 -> 11.1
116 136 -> 11.4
